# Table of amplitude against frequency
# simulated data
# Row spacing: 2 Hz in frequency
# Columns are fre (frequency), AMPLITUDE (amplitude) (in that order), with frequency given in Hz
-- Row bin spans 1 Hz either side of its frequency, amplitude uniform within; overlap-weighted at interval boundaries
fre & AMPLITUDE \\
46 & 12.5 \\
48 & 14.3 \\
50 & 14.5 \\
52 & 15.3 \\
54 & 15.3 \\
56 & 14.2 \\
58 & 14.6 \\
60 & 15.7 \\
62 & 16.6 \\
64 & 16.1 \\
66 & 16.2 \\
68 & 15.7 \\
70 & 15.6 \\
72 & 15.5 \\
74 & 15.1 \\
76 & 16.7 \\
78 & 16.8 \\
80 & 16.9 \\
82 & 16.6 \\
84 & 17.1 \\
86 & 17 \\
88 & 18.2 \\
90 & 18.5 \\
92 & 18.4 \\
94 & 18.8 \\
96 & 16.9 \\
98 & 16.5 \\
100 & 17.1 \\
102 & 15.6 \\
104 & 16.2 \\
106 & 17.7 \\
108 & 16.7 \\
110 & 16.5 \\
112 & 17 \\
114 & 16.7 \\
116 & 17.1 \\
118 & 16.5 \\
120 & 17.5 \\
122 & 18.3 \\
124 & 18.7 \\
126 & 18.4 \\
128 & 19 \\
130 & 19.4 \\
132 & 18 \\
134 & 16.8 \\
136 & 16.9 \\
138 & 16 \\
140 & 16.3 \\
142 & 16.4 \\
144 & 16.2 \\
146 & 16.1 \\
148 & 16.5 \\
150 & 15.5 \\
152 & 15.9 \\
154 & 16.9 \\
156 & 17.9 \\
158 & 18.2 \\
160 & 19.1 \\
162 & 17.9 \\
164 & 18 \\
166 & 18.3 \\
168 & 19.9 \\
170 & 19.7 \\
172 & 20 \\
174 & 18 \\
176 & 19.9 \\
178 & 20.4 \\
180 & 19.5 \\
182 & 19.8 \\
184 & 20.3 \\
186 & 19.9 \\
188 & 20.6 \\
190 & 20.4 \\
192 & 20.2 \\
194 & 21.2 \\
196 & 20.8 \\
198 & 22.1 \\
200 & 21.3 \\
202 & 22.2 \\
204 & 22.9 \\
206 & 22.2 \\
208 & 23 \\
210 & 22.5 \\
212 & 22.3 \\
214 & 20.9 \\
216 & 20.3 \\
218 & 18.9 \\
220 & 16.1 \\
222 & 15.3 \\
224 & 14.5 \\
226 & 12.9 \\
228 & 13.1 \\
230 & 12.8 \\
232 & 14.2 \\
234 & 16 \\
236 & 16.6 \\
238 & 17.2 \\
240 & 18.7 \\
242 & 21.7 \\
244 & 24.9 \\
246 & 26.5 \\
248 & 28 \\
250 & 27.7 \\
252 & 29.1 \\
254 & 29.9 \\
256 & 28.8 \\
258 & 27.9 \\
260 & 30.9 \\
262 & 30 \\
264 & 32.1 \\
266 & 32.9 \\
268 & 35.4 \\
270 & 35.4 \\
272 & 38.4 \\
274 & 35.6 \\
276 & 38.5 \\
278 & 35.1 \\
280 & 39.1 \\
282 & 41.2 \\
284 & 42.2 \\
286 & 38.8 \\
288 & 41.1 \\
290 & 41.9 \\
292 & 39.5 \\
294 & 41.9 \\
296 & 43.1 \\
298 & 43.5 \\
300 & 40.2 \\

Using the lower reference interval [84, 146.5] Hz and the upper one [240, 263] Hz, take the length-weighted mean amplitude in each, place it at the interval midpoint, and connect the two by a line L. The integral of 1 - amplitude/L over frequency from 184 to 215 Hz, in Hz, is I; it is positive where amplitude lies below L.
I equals 2.7 Hz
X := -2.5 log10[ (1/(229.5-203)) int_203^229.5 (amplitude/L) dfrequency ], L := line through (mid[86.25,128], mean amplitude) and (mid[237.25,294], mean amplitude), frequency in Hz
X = 0.427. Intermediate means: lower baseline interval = 17.4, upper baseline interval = 32.7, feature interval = 18.7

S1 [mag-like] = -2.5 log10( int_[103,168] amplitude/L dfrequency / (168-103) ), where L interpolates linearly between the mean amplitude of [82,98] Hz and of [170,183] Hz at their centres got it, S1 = 0.08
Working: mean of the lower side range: 17.7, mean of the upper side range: 19.6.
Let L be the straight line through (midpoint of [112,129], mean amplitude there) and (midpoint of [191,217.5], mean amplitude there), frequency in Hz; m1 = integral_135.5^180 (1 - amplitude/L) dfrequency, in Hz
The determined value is 3.9 Hz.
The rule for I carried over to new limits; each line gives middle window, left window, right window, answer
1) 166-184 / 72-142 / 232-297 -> 3.0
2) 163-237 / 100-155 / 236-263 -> 9.9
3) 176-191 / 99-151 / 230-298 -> 1.9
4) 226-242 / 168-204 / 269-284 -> 7.6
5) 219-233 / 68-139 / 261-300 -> 7.8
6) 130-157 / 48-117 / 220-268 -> 3.1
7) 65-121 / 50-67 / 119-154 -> -2.2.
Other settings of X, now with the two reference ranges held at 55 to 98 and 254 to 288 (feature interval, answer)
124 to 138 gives 0.21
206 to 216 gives 0.32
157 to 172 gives 0.31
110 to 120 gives 0.20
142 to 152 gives 0.40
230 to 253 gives 0.45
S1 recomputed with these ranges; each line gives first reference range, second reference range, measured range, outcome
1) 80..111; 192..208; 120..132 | -0.004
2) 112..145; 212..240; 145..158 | 0.035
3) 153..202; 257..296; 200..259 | 0.340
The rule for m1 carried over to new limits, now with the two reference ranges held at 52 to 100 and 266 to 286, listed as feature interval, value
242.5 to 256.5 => 2.9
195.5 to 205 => 2.5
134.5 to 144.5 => 2.9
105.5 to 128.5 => 3.7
